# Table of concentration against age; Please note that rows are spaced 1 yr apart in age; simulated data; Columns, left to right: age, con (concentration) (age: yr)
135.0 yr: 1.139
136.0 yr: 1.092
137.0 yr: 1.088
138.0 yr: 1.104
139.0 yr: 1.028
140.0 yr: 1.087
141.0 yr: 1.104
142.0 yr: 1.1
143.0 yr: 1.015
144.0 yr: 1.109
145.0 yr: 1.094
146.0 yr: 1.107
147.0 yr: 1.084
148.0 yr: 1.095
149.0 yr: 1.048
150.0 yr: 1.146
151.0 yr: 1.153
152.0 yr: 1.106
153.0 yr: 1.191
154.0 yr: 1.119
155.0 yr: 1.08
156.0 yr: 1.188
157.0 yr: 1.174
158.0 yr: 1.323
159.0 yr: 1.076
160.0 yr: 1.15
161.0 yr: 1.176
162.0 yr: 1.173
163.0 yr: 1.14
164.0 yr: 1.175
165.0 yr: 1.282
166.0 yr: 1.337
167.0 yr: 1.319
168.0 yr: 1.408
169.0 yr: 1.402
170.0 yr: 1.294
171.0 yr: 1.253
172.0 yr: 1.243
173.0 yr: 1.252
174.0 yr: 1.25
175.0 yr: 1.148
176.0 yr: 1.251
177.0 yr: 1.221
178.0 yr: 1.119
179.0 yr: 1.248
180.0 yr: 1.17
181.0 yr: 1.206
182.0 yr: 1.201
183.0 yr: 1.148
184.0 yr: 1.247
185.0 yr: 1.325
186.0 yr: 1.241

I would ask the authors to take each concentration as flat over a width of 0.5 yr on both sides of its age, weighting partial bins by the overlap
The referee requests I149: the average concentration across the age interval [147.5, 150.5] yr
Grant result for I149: 1.1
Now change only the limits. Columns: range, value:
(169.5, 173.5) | 1.26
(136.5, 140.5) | 1.08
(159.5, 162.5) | 1.17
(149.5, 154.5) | 1.14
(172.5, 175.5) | 1.22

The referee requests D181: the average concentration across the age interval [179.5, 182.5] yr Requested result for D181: 1.19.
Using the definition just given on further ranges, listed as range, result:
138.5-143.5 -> 1.07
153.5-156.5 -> 1.13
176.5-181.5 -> 1.19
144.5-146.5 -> 1.1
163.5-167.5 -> 1.28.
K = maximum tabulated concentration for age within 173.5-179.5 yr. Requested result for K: 1.251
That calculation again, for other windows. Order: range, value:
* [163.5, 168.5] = 1.408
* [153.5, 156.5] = 1.188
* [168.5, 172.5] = 1.402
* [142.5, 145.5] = 1.109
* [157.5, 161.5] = 1.323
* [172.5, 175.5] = 1.252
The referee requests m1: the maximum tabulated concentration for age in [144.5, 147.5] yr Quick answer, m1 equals 1.107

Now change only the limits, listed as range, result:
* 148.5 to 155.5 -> 1.191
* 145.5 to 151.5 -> 1.153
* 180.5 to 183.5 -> 1.206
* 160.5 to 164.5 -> 1.176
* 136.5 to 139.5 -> 1.104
